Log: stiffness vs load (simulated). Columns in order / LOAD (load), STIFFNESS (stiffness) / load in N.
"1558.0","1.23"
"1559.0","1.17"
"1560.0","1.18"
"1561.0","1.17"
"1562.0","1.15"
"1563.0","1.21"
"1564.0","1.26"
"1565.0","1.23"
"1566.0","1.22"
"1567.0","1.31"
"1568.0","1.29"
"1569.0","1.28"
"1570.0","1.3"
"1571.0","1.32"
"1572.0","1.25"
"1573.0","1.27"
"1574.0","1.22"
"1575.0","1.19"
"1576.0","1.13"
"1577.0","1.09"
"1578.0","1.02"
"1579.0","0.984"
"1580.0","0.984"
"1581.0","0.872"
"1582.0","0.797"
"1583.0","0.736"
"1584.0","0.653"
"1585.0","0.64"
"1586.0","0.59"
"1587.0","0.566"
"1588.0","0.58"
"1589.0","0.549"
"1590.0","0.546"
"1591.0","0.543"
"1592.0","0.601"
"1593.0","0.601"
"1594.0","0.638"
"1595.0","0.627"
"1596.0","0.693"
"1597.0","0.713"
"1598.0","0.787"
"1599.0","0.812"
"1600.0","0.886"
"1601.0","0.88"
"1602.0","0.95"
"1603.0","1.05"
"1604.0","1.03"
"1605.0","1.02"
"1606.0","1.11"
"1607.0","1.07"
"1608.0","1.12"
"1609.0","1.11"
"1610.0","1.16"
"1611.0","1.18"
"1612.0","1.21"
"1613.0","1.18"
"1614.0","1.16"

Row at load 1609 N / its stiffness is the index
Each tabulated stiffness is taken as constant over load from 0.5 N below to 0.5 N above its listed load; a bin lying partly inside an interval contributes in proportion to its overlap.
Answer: 1.11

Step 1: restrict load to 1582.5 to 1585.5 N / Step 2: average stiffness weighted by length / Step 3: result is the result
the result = 0.676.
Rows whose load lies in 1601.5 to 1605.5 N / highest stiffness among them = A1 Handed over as 1.05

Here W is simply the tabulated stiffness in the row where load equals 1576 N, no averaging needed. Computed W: 1.13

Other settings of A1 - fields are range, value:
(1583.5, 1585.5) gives 0.653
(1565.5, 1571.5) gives 1.32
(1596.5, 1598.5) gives 0.787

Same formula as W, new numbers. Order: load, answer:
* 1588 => 0.58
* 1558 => 1.23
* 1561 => 1.17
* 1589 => 0.549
